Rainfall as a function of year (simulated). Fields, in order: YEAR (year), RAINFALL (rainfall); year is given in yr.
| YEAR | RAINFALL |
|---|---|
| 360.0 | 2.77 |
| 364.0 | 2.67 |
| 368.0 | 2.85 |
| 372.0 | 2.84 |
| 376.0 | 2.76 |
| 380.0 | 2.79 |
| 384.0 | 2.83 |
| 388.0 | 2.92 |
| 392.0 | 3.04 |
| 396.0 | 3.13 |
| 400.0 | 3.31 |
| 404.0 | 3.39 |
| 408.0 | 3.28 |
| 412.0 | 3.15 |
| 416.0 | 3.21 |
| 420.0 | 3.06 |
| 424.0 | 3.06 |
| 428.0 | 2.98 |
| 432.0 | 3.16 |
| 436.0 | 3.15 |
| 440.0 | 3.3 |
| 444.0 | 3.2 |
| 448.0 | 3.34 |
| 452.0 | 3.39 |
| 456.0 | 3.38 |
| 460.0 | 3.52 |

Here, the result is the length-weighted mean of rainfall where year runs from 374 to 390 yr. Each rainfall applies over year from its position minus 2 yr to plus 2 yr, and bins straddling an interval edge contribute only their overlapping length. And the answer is 2.83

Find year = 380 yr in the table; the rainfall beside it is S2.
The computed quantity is 2.79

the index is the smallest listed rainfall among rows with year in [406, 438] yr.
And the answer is 2.98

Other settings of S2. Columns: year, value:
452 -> 3.39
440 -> 3.3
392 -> 3.04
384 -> 2.83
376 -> 2.76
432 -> 3.16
